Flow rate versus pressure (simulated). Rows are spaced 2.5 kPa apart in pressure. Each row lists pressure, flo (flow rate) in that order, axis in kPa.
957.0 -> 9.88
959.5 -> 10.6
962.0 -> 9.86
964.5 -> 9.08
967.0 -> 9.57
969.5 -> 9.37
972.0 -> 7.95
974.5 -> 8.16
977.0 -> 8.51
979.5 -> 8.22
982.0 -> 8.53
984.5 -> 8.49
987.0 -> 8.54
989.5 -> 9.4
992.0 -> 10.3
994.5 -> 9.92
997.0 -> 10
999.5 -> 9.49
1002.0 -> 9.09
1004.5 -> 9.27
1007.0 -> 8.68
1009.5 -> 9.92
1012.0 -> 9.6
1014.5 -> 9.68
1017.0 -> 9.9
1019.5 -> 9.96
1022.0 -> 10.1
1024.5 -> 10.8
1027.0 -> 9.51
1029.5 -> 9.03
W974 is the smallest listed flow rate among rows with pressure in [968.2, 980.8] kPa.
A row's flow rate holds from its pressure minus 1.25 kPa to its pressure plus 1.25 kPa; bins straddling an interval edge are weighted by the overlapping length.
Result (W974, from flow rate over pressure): 7.95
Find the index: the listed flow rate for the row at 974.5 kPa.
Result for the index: 8.16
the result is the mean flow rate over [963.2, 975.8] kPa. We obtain 8.83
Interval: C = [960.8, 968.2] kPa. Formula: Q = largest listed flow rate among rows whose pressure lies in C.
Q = 9.86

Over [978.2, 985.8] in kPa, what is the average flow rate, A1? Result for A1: 8.41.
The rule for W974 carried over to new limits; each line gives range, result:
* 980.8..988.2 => 8.49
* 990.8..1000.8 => 9.49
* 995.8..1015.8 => 8.68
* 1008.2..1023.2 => 9.6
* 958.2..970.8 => 9.08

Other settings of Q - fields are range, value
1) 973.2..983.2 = 8.53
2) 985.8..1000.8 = 10.3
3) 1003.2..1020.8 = 9.96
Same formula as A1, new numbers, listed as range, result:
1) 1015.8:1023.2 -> 9.99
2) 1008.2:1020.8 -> 9.81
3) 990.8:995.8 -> 10.1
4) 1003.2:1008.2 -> 8.98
